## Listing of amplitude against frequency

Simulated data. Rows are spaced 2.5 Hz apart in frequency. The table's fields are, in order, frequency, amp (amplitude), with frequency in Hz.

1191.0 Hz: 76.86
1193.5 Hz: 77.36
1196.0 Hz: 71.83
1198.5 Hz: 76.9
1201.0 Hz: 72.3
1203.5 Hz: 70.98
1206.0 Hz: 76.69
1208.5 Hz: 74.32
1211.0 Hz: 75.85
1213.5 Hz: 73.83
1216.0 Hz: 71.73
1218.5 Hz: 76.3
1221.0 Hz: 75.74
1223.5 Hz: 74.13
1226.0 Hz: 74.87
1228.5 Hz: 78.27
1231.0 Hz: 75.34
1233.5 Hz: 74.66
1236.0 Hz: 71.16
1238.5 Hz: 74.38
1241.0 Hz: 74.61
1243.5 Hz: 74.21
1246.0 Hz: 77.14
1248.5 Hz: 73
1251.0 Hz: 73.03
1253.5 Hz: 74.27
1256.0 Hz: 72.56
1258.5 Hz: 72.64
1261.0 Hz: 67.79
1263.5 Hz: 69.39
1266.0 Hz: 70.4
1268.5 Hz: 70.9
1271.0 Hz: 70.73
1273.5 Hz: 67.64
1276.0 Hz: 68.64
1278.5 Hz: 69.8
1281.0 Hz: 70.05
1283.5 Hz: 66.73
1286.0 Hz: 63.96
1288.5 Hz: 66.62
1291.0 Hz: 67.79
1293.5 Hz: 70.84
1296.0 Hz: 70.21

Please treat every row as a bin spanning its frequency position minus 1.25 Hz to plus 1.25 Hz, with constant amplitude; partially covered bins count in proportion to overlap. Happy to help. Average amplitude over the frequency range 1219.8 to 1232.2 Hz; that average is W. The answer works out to 75.7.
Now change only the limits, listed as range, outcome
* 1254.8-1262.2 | 71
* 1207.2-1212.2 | 75.1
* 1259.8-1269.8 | 69.6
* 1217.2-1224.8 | 75.4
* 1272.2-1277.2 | 68.2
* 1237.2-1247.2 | 75.1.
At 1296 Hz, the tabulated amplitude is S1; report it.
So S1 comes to 70.21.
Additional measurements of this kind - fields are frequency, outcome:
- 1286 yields 63.96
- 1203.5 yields 70.98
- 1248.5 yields 73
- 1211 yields 75.85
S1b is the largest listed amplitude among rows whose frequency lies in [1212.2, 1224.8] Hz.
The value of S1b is 76.3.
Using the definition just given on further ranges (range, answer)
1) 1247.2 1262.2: 74.27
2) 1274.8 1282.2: 70.05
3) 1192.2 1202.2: 77.36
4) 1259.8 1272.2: 70.9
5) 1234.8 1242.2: 74.61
